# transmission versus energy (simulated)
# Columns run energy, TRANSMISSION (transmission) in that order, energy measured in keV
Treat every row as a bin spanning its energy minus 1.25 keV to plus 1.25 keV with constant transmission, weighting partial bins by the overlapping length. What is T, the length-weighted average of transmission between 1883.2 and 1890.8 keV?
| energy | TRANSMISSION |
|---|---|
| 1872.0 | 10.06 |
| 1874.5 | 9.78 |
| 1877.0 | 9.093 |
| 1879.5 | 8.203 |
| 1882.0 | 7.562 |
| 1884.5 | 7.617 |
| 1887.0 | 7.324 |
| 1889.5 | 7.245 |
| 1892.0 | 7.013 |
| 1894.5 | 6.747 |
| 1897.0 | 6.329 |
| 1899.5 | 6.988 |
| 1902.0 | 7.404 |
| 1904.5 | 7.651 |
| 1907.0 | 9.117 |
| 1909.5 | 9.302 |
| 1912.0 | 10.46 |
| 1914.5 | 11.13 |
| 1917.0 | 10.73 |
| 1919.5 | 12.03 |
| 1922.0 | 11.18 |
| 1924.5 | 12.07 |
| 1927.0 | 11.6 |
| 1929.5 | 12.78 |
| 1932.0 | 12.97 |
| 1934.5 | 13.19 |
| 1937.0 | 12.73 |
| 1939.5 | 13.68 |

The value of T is 7.39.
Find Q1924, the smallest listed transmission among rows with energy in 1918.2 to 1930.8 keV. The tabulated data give 11.18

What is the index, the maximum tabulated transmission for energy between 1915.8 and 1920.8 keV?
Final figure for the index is 12.03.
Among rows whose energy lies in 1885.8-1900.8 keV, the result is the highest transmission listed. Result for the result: 7.324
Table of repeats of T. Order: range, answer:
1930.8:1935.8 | 13.1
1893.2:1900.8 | 6.69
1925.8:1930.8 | 12.2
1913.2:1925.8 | 11.4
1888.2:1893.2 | 7.13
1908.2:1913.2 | 9.87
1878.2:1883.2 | 7.9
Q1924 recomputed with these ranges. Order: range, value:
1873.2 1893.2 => 7.013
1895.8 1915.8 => 6.329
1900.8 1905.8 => 7.404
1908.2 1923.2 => 9.302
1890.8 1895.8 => 6.747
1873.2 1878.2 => 9.093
